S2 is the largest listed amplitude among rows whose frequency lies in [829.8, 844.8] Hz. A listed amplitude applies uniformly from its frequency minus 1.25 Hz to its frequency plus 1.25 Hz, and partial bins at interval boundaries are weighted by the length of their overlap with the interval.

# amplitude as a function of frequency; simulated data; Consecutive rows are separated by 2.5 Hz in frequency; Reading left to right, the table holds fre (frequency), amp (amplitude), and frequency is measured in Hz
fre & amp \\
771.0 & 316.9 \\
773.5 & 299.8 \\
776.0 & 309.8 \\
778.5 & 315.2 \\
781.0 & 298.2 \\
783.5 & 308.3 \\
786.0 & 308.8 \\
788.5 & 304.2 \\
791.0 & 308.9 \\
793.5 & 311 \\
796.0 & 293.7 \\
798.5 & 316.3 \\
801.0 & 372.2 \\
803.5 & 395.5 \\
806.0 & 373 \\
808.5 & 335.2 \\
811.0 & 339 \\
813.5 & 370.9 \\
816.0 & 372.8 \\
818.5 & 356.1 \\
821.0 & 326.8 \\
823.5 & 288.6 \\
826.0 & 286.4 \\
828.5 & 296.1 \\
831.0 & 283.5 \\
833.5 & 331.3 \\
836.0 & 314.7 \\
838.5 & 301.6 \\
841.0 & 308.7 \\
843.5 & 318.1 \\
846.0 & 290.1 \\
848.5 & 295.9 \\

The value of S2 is 331.3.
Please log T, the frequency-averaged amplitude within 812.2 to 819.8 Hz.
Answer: 366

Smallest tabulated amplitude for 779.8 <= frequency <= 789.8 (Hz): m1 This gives 298.2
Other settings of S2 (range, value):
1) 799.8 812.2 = 395.5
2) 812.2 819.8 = 372.8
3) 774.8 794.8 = 315.2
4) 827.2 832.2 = 296.1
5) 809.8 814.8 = 370.9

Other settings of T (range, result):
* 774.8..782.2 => 308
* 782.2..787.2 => 308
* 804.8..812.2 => 349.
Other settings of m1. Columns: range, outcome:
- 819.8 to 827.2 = 286.4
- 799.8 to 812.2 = 335.2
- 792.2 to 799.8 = 293.7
